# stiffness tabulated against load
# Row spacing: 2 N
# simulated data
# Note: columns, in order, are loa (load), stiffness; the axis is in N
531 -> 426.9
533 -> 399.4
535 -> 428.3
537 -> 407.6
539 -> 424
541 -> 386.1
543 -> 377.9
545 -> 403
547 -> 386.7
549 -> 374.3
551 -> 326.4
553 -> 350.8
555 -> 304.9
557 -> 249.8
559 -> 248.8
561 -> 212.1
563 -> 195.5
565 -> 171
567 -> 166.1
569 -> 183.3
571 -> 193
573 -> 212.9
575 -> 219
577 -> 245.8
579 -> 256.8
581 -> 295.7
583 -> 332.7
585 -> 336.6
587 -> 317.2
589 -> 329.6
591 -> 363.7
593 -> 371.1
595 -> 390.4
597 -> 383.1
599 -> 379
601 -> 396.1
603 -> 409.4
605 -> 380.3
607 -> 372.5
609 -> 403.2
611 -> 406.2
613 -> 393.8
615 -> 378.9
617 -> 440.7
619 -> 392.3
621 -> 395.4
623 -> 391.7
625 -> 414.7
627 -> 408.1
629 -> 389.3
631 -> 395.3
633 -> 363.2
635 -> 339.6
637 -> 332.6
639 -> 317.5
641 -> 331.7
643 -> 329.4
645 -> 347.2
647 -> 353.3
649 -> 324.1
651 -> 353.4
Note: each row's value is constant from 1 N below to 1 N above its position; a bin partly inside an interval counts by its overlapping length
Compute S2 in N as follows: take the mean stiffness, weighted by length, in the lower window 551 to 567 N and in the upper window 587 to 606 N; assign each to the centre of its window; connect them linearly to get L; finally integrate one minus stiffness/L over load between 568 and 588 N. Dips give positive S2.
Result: 3.5 N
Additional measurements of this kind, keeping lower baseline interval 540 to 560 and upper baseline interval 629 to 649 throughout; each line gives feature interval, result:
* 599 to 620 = -3.15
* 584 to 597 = -0.39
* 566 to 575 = 3.95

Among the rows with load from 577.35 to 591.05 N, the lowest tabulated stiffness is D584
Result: 256.8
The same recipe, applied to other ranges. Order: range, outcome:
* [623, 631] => 389.3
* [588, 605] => 329.6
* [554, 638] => 166.1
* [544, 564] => 195.5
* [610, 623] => 378.9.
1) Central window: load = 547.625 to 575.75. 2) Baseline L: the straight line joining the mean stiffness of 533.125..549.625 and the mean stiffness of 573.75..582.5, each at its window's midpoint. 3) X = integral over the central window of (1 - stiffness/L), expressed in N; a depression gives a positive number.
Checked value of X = 6.9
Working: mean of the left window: 399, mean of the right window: 258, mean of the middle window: 246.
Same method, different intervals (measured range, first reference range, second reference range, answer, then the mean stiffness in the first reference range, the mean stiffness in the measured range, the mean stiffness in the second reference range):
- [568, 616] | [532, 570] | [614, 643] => 2.5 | 316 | 331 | 376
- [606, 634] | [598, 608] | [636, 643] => -2.9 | 387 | 396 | 328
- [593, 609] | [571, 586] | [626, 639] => -4.1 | 266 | 387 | 367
